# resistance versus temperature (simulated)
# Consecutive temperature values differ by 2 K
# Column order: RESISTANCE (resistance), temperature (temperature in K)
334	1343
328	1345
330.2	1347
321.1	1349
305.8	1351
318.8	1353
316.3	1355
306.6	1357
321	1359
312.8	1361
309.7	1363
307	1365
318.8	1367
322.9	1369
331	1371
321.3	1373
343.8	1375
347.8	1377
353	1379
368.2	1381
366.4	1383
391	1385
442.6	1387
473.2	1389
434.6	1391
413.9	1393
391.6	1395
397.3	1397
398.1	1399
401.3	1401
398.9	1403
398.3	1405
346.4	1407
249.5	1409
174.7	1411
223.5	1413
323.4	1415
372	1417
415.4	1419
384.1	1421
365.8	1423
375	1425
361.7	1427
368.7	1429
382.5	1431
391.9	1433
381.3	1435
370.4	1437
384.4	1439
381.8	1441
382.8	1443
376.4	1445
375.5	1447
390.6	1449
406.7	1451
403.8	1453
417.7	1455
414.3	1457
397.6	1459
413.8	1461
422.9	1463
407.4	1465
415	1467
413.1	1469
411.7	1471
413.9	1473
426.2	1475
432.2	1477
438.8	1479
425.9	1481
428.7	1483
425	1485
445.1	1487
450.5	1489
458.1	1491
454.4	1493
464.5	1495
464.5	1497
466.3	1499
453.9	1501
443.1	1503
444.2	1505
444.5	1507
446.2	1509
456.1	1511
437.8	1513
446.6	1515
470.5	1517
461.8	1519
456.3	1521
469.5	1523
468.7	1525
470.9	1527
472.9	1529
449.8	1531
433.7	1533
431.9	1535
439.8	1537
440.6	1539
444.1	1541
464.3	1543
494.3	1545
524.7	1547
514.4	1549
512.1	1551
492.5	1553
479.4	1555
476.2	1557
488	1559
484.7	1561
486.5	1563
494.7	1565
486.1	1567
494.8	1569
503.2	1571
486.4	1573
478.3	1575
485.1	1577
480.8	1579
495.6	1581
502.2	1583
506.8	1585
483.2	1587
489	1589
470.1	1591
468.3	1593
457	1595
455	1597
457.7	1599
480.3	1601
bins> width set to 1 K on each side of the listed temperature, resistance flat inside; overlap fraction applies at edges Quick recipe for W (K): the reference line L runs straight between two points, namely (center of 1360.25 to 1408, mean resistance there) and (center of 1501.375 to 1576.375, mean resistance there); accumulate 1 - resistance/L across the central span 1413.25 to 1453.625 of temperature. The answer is 2.6 K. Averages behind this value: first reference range 371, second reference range 470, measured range 377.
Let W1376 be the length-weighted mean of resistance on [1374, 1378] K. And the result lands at 346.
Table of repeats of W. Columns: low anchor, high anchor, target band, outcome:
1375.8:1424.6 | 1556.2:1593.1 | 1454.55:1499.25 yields -1.0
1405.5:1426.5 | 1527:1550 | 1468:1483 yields -1.1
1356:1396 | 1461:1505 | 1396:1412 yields 1.4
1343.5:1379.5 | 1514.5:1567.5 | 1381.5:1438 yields -1.4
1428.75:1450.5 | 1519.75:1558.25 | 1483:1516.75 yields -1.1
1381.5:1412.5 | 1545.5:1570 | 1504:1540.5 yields 1.2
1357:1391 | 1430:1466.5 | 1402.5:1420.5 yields 2.5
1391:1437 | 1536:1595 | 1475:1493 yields -0.9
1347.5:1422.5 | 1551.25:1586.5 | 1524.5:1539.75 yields 0.4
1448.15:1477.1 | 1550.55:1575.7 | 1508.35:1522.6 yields -0.1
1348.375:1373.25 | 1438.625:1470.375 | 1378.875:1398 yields -3.6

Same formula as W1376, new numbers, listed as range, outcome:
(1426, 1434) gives 376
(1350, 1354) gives 312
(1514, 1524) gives 461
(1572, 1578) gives 483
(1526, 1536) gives 452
